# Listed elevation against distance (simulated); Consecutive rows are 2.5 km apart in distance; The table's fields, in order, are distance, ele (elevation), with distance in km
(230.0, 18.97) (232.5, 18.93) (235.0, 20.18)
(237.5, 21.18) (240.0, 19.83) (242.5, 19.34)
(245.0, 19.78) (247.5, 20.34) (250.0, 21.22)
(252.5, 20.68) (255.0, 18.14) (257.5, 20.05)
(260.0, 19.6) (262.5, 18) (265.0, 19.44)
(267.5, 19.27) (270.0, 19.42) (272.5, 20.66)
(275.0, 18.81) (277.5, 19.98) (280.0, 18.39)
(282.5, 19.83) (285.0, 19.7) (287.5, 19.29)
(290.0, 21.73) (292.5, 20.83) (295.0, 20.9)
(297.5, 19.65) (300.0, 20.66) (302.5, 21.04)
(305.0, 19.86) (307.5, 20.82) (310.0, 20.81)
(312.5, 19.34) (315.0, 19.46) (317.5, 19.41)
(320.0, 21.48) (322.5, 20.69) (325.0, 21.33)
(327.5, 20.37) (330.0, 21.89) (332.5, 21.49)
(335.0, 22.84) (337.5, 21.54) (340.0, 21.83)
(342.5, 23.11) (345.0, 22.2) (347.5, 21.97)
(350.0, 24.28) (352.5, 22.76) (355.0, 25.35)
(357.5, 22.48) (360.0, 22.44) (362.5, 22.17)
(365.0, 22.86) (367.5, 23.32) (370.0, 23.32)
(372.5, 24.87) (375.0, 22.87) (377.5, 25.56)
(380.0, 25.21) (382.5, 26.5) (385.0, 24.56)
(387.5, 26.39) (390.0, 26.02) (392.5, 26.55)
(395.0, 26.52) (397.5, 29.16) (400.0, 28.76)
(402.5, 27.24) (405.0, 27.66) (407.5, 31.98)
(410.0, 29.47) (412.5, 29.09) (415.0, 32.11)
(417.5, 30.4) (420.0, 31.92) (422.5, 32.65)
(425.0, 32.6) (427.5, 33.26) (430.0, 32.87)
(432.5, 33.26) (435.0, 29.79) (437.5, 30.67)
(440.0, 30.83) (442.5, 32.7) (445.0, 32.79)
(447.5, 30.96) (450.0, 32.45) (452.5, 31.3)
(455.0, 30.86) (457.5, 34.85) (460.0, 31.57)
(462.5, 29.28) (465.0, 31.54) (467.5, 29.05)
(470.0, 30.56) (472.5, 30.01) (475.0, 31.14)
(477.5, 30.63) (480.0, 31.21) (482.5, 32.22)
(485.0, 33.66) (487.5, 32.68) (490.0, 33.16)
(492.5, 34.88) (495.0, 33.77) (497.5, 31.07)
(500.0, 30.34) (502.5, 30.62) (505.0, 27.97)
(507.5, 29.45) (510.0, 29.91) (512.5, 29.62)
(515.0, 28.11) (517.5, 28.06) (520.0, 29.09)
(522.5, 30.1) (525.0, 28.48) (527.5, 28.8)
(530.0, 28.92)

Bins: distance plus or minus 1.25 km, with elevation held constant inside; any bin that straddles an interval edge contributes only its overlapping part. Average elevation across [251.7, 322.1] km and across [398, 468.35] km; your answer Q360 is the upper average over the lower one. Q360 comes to 1.56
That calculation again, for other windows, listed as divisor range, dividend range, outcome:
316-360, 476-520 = 1.40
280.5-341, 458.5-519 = 1.49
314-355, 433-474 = 1.43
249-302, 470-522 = 1.56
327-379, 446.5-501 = 1.39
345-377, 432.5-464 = 1.36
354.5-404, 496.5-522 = 1.17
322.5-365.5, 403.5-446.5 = 1.40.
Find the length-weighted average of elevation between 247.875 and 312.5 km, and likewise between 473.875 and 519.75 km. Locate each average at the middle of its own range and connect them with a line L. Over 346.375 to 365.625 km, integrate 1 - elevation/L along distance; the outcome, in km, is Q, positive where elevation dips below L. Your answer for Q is 0.6 km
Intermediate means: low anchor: 19.9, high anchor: 31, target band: 23.1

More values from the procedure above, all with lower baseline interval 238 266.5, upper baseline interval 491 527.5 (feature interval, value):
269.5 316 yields 2.7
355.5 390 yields 0.6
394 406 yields -1.0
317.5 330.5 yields 1.0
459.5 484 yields -1.8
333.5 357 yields 0.6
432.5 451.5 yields -2.9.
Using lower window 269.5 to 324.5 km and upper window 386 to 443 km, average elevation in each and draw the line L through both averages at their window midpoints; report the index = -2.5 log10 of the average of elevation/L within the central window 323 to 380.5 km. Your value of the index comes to 0.09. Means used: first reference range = 20.2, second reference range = 30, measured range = 22.8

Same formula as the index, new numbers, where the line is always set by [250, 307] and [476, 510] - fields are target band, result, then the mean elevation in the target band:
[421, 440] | -0.14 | 32.1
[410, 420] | -0.12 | 30.6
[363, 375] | 0.06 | 23.4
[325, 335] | 0.06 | 21.5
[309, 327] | 0.09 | 20.4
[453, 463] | -0.07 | 31.8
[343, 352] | 0.04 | 22.8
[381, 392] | -0.01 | 25.9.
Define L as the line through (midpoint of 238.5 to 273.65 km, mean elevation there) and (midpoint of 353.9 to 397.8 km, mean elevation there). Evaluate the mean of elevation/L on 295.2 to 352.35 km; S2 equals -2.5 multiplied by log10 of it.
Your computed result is 0.07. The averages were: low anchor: 19.7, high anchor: 24.7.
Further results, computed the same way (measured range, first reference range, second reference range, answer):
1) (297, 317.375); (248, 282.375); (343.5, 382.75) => 0.056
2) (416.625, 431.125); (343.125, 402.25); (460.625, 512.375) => -0.173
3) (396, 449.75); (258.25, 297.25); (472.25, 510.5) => -0.120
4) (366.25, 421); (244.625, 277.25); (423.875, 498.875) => 0.022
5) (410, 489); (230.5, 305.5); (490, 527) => -0.144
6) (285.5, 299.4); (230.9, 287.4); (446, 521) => 0.047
